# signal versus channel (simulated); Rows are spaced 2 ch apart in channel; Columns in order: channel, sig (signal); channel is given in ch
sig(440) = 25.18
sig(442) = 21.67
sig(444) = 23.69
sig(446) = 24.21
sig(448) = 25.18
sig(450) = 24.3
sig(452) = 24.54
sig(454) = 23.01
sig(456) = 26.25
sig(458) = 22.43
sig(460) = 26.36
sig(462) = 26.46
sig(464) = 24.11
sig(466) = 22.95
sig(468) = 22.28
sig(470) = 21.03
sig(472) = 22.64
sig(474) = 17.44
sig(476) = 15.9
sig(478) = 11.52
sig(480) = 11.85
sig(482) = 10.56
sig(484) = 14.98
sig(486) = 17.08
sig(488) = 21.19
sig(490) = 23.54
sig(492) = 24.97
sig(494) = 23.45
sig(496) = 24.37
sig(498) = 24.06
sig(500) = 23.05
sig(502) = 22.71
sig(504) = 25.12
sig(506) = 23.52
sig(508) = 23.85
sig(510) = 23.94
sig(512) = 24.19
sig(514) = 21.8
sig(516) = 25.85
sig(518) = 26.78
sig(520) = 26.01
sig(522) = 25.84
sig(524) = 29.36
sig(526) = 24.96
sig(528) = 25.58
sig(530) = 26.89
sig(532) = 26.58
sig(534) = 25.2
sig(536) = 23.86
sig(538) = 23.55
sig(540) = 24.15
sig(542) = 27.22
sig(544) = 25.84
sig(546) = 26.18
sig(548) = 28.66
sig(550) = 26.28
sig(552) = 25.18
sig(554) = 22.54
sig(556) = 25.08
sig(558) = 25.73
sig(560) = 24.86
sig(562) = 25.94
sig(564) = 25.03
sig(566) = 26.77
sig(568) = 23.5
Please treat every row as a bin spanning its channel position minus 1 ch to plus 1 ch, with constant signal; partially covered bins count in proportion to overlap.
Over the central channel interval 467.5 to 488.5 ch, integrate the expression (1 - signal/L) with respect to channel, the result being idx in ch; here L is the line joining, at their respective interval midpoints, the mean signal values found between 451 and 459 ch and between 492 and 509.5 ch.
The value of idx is 6.3 ch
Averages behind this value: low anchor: 24.1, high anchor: 23.8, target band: 16.7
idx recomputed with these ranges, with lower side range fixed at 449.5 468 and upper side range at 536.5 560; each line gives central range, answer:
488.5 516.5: 1.2 ch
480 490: 3.4 ch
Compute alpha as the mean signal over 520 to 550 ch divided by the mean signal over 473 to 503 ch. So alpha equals 1.4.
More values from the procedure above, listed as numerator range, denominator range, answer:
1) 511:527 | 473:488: 1.75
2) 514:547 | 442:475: 1.10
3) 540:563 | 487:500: 1.09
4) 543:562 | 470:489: 1.58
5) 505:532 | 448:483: 1.21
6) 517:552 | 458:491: 1.34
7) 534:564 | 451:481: 1.19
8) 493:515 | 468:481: 1.38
